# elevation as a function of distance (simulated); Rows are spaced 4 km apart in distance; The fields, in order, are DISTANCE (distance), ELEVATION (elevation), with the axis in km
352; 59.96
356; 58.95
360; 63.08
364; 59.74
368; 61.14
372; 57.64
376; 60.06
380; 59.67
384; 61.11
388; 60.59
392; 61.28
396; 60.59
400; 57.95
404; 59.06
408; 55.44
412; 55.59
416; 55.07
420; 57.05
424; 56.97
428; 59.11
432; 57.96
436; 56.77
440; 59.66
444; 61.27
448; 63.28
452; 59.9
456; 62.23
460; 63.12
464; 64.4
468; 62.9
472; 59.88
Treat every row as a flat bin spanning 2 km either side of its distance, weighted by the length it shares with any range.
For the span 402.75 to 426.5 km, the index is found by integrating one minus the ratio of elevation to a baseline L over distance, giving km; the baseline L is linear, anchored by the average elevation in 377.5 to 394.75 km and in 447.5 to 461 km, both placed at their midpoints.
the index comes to 1.82 km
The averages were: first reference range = 60.6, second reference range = 61.9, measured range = 56.5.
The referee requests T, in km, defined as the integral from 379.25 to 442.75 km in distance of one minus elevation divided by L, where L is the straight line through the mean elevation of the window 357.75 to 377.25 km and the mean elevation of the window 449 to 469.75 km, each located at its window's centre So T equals 3.1 km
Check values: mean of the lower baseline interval 60.3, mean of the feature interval 58.4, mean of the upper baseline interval 62.5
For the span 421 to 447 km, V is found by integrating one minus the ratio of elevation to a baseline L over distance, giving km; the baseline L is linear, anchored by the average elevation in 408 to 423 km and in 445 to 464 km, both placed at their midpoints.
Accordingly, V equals 0.1 km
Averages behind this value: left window 55.9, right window 62.3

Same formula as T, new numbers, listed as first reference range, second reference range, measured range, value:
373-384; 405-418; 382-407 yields -0.90 km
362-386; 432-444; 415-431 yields 0.47 km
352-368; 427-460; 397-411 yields 0.66 km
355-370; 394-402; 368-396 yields -0.09 km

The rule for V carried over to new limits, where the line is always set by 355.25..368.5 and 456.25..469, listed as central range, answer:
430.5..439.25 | 0.7 km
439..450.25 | 0.2 km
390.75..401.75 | 0.3 km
